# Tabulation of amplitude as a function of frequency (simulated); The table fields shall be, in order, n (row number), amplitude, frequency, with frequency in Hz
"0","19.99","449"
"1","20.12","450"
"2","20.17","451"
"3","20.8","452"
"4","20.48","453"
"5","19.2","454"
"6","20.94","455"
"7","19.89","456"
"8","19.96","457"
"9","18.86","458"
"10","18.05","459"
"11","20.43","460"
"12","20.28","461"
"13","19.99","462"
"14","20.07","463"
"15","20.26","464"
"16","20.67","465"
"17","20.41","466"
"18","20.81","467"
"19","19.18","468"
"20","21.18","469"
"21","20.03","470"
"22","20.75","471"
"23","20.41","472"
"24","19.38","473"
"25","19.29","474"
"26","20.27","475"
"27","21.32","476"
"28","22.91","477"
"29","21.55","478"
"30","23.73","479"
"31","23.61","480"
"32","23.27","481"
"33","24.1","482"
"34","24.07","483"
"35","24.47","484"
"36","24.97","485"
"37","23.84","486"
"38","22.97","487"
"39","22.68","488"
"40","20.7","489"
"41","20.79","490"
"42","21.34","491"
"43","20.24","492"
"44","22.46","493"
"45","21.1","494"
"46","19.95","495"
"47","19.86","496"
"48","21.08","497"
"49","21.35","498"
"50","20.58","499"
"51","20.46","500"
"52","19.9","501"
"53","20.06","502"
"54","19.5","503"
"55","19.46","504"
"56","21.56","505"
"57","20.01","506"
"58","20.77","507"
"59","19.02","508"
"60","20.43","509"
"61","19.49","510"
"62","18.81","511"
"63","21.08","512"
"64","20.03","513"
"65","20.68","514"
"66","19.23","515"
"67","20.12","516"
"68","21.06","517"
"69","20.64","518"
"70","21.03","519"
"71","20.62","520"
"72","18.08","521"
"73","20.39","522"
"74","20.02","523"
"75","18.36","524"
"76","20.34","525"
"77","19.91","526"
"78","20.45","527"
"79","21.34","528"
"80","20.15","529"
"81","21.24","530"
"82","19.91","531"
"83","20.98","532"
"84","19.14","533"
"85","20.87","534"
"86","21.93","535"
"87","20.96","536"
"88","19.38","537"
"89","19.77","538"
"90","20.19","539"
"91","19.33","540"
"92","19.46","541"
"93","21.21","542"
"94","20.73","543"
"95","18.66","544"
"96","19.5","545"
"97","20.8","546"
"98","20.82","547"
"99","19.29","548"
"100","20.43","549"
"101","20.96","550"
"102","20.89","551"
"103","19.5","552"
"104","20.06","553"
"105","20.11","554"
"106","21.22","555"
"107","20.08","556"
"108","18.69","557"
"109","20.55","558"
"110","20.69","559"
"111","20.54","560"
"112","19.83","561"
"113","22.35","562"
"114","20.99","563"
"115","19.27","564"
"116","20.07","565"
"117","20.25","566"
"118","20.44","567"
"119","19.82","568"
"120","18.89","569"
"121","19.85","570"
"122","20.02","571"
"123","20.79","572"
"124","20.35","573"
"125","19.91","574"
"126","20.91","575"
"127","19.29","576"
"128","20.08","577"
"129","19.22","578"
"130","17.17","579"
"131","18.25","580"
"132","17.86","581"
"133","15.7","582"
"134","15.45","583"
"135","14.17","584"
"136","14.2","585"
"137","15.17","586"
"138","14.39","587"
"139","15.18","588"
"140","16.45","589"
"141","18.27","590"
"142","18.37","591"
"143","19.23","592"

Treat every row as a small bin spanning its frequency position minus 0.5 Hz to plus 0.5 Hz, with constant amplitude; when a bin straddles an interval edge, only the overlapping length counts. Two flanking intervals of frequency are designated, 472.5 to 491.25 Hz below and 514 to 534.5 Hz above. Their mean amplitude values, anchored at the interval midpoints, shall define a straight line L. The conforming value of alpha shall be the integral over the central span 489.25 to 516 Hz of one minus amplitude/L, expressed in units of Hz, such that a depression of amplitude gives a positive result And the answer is 1.22 Hz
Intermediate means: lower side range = 22.4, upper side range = 20.2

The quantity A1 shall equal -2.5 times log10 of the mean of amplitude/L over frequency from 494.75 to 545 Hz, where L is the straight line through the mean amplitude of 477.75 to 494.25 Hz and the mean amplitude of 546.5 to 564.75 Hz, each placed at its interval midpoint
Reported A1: 0.07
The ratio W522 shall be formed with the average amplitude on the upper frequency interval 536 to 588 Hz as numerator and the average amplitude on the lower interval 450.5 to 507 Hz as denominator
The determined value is 0.9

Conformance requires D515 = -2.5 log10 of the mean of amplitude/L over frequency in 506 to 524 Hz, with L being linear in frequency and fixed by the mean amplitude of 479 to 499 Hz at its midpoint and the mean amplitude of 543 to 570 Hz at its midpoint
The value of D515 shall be 0.074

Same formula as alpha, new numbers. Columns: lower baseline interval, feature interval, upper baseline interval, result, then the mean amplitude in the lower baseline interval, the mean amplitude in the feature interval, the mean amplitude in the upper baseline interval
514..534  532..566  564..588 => -1.7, 20.2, 20.3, 18.3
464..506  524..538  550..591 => -0.2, 21.3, 20.4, 18.9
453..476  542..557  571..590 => -1.6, 20.1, 20.2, 17.6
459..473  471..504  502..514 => -2.4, 20.2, 21.6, 20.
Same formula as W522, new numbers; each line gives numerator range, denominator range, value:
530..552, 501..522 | 1.01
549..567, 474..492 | 0.90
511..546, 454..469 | 1.01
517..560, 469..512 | 0.95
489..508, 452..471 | 1.02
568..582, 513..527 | 0.96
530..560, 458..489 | 0.94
